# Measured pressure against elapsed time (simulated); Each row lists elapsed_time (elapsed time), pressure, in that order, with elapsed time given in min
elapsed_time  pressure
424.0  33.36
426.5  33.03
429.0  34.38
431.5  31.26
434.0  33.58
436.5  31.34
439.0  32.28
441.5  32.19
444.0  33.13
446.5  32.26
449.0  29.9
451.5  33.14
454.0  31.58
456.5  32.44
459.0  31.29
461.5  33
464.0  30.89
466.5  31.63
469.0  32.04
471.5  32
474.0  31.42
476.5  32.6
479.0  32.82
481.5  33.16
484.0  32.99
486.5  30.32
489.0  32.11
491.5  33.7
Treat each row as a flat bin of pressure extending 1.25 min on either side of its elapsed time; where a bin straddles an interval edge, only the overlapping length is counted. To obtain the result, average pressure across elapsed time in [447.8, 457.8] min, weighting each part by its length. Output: 31.8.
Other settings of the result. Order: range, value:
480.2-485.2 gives 33.1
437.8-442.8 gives 32.2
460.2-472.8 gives 31.9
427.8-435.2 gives 33.1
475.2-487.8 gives 32.4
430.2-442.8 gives 32.1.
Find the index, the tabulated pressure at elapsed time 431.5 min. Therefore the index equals 31.26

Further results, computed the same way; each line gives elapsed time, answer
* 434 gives 33.58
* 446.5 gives 32.26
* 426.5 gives 33.03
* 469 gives 32.04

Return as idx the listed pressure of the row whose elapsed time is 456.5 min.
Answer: 32.44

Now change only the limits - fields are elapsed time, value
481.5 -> 33.16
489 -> 32.11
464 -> 30.89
